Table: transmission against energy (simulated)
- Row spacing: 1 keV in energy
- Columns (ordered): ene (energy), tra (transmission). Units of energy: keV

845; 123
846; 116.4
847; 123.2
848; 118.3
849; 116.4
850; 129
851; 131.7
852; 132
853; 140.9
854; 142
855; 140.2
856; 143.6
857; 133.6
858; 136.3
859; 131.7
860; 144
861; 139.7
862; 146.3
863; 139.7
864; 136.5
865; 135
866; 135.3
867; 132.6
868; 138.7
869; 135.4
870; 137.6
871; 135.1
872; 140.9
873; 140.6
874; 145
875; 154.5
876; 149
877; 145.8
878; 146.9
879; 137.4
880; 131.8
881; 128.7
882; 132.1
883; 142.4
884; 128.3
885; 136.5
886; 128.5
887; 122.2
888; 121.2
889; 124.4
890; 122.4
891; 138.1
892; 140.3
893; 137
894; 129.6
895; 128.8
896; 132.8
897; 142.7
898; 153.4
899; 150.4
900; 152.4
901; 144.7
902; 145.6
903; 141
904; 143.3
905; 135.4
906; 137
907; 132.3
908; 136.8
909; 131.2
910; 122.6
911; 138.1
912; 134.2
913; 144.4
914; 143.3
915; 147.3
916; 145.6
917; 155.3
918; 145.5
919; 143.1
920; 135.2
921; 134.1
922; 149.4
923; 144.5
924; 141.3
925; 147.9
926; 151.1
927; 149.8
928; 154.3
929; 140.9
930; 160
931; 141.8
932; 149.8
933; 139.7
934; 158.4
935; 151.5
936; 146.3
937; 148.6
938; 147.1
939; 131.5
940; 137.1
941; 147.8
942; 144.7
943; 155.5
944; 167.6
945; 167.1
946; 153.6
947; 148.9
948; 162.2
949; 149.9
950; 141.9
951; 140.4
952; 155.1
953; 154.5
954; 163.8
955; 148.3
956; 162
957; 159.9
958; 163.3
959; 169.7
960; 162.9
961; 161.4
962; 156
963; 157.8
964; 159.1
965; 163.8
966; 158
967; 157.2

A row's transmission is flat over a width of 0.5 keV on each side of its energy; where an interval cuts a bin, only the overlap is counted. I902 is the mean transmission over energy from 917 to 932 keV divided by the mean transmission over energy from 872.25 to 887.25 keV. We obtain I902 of 1.06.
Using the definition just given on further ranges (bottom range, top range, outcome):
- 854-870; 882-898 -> 0.96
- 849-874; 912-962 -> 1.10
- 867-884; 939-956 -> 1.09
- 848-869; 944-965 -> 1.16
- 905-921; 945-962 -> 1.12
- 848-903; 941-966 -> 1.14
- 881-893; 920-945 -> 1.13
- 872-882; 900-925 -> 0.99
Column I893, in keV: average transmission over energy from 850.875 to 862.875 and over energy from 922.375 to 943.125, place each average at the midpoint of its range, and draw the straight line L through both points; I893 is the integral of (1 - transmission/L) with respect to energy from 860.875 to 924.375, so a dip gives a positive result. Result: 1.8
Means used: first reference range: 139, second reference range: 147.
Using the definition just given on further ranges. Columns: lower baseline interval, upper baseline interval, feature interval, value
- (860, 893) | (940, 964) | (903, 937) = 1.0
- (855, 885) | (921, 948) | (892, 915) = 0.8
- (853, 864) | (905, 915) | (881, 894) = 0.6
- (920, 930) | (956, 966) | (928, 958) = 0.5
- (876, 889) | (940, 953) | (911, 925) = 0.1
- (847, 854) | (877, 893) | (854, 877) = -1.7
